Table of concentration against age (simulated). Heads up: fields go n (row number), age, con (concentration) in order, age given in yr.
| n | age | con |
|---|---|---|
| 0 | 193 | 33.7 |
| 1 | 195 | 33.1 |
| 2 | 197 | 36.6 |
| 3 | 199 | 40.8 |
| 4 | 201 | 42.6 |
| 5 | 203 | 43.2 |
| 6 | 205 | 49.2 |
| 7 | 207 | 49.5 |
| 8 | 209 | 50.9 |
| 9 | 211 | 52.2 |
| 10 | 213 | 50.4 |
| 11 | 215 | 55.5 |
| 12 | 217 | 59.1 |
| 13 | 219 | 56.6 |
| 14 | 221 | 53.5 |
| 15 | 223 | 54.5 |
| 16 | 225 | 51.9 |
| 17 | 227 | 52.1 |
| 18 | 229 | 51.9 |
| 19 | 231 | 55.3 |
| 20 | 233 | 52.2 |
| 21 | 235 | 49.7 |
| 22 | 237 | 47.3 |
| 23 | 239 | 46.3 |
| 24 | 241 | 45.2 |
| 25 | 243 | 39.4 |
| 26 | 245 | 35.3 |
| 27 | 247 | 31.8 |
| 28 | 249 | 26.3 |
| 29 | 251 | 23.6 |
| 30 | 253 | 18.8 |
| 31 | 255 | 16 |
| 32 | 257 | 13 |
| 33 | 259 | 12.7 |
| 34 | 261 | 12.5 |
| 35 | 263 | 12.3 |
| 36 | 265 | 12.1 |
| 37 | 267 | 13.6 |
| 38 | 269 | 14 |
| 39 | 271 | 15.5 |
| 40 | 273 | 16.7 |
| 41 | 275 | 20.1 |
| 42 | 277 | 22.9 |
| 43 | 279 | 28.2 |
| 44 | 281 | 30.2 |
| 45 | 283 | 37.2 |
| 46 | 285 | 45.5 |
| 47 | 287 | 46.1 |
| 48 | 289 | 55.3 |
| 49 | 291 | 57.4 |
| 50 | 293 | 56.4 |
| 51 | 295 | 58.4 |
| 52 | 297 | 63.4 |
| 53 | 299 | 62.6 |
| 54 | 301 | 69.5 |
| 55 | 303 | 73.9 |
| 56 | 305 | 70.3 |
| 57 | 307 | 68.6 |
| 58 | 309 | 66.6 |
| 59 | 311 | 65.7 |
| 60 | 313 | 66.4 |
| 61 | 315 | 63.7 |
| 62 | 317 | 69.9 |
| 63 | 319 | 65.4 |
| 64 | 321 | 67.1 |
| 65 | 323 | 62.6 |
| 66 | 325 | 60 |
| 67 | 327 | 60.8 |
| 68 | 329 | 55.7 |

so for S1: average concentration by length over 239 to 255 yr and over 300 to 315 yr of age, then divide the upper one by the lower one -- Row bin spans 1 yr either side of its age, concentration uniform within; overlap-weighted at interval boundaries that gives 2.2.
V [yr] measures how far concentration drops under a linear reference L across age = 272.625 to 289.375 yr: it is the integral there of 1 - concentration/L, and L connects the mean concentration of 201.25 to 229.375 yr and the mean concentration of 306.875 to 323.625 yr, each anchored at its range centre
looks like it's 7.7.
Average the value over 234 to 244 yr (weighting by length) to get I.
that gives 45.6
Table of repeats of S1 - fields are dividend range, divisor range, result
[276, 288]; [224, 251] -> 0.79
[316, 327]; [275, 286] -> 2.04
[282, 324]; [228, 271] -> 2.08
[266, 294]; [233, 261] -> 1.05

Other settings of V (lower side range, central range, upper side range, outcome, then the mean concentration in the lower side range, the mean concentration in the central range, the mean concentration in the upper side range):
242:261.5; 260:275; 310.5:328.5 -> 8.52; 23.2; 14.2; 64.3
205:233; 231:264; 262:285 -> 6.49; 53.1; 30.9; 21.4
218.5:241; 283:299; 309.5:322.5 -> 2.07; 51.5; 54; 66.2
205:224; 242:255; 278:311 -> 6.27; 53.3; 28.2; 55.9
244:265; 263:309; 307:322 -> 5.00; 19.8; 42.5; 66.5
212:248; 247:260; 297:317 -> 8.37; 49.3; 19.4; 67.4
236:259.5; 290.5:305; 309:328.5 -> -2.50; 30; 63.8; 64.5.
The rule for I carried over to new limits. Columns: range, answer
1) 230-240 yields 50.2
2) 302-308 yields 70.9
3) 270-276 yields 17.4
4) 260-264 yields 12.4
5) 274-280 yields 23.7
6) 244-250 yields 31.1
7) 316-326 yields 65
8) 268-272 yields 14.8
